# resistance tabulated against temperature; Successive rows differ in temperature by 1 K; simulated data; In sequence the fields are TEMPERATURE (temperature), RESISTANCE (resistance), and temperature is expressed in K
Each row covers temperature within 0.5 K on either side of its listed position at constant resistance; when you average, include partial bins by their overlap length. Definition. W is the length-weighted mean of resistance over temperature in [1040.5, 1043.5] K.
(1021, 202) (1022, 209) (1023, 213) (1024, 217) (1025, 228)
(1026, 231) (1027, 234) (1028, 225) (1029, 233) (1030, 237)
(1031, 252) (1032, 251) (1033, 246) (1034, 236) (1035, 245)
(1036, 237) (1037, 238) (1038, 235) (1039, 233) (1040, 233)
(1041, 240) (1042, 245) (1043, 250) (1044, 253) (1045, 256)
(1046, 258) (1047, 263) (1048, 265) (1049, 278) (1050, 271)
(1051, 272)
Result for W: 245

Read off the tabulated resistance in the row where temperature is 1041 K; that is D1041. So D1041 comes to 240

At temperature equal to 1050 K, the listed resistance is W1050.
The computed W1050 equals 271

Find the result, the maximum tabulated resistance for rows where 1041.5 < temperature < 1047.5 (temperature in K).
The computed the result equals 263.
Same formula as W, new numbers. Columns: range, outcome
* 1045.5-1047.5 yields 260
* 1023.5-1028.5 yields 227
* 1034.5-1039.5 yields 238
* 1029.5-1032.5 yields 247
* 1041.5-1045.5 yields 251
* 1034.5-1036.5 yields 241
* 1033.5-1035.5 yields 240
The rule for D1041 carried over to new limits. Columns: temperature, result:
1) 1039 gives 233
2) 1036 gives 237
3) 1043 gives 250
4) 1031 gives 252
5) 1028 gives 225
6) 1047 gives 263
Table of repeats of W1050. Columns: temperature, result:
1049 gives 278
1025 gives 228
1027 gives 234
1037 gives 238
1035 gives 245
